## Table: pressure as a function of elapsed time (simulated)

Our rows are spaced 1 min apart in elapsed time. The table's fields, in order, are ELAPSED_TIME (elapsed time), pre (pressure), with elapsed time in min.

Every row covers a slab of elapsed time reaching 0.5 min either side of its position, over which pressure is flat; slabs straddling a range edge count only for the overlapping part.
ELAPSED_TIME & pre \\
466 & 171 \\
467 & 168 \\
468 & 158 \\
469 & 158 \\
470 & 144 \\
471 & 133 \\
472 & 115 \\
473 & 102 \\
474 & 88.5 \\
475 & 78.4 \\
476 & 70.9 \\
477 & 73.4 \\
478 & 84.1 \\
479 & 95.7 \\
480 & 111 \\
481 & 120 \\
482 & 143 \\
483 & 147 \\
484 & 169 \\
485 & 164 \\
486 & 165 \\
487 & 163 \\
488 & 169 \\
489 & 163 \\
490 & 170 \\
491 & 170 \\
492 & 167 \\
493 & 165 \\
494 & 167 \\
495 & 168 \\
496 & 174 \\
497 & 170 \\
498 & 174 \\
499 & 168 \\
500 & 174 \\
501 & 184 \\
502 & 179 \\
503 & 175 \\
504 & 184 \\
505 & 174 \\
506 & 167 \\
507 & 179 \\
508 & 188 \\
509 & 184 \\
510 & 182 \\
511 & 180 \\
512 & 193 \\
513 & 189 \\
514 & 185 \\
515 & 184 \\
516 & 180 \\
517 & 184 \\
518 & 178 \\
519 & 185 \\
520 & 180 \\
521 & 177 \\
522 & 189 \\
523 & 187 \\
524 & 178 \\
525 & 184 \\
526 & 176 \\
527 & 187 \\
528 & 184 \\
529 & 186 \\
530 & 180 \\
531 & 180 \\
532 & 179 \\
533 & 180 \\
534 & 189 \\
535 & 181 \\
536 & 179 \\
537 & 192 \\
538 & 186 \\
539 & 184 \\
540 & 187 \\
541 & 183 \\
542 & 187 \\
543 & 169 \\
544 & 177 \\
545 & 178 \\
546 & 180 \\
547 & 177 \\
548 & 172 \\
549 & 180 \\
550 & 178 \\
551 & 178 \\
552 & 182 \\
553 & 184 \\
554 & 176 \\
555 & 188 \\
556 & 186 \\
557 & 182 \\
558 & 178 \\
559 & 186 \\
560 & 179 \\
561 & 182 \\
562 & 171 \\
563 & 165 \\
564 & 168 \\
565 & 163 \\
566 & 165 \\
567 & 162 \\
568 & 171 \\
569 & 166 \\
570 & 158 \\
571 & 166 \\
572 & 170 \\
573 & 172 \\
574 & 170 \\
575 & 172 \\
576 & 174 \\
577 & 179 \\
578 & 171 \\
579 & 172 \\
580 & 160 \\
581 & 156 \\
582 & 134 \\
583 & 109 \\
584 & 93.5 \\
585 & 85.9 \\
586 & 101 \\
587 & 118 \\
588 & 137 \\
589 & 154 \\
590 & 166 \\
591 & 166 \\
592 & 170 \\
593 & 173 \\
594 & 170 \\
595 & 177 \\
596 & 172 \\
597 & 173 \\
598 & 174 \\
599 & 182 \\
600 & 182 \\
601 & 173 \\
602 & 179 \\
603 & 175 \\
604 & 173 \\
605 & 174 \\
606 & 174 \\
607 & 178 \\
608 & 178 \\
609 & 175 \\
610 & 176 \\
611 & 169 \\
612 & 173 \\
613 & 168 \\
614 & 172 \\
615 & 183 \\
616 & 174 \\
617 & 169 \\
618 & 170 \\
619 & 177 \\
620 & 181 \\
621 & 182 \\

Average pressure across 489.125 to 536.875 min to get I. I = 179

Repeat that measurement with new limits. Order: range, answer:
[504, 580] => 178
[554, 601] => 163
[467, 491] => 131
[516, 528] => 182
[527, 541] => 184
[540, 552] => 179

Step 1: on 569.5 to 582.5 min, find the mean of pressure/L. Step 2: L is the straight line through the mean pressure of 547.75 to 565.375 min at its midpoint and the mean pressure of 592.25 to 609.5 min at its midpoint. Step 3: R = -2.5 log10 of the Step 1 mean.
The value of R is 0.07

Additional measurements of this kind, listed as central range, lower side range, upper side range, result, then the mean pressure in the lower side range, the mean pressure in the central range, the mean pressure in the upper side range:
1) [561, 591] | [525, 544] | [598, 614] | 0.16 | 183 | 154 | 175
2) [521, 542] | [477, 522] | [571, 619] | -0.11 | 167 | 183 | 163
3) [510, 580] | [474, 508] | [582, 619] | -0.14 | 152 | 178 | 162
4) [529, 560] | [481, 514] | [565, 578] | -0.07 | 172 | 181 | 169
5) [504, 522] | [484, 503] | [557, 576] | -0.07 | 170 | 182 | 171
